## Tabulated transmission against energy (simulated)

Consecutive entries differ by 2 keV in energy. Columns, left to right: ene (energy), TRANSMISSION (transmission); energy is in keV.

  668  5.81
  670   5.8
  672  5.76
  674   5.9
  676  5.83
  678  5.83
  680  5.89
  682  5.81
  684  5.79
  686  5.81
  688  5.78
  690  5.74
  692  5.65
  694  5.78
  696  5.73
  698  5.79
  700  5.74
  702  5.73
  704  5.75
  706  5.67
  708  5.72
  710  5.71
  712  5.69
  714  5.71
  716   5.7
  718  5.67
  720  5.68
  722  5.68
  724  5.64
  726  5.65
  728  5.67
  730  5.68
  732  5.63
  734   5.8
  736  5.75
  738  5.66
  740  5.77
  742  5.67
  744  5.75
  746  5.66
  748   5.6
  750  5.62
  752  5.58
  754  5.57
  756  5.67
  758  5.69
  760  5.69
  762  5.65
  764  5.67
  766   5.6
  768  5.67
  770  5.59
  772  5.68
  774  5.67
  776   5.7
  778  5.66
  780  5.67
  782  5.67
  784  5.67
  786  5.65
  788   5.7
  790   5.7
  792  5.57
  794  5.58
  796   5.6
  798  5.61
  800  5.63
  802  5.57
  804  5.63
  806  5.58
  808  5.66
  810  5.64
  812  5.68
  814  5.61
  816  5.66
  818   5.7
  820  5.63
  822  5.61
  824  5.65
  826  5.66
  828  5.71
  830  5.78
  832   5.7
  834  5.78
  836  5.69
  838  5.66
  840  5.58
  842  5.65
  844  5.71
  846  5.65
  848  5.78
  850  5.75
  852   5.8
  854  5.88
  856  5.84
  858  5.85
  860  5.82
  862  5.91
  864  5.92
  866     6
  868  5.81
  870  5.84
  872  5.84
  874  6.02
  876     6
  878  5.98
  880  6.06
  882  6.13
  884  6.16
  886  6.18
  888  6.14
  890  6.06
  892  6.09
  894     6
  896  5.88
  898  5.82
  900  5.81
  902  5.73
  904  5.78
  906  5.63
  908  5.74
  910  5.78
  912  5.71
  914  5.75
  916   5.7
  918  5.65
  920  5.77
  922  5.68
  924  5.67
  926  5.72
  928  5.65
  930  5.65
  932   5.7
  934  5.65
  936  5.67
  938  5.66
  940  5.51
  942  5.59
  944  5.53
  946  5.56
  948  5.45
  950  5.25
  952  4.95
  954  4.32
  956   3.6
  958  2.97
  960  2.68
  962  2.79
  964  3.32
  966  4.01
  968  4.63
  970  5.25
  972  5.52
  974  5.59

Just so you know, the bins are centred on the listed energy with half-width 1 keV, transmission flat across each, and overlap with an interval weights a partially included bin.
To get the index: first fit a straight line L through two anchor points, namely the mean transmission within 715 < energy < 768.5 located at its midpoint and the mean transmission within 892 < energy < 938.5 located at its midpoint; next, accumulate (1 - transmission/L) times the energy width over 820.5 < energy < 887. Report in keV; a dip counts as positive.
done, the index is -1.33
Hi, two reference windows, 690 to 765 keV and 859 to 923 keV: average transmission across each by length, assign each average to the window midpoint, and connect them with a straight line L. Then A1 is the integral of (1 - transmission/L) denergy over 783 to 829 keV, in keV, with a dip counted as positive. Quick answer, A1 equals 1.2 keV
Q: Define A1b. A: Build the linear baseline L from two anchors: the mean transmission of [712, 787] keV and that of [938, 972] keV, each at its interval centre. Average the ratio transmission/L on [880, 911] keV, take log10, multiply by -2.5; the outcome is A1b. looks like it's -0.22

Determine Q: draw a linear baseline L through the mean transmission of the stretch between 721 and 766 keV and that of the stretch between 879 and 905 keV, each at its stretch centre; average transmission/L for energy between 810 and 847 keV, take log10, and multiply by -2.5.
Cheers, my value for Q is 0.03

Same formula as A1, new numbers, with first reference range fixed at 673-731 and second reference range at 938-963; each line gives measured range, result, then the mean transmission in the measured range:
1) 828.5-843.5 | -1.73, 5.69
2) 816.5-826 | -0.87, 5.65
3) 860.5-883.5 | -4.77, 5.96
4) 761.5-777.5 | -0.69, 5.65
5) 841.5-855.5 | -1.96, 5.75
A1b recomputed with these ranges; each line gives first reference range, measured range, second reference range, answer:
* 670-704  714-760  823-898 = 0.025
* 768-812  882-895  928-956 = -0.121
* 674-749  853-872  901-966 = -0.102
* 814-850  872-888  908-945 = -0.072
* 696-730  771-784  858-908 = 0.022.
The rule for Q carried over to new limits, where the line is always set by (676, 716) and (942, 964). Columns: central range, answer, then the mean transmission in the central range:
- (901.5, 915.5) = -0.25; 5.73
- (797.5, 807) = -0.09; 5.6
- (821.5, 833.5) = -0.14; 5.69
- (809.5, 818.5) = -0.11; 5.66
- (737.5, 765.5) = -0.04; 5.66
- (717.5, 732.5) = -0.01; 5.66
